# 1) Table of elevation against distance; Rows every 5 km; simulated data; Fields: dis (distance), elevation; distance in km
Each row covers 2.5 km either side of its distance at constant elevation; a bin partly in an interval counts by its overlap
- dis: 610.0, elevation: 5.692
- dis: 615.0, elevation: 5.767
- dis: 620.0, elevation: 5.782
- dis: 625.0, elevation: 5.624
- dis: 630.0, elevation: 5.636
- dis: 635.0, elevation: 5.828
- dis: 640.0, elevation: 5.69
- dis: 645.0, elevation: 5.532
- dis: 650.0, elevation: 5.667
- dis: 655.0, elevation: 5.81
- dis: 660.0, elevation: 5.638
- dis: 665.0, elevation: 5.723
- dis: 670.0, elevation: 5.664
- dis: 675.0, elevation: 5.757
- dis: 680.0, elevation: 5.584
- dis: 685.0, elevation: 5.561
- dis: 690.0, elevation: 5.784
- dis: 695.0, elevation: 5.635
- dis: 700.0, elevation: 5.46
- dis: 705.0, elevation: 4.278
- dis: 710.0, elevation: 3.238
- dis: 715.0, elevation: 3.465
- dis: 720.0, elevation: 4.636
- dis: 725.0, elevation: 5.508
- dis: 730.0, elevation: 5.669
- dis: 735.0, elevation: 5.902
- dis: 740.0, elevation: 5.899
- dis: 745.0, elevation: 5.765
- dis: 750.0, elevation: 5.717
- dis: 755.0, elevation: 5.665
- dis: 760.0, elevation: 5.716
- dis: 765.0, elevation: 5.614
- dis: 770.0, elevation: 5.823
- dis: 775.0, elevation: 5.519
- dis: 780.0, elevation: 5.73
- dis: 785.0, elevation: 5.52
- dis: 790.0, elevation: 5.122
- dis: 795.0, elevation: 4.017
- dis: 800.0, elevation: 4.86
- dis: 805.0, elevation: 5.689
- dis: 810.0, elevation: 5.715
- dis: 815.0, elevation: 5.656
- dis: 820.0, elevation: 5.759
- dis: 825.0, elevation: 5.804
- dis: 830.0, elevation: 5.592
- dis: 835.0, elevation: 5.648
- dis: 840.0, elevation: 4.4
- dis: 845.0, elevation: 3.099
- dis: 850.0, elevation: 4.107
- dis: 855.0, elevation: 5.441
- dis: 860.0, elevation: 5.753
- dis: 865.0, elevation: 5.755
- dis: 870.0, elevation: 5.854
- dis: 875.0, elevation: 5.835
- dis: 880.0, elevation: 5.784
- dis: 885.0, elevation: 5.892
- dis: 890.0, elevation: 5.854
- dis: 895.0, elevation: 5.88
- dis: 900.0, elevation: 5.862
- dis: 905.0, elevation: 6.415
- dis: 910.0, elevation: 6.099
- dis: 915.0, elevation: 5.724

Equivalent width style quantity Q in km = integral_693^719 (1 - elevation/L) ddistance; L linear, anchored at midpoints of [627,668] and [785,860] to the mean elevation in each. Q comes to 5.2 km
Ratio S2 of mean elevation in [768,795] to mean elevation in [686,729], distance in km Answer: 1.12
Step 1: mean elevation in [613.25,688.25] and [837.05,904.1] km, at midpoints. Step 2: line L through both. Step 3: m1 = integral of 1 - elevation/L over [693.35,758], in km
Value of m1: 5.07 km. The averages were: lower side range 5.68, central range 5.14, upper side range 5.37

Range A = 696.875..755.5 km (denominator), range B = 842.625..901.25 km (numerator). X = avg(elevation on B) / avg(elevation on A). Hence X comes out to 1.07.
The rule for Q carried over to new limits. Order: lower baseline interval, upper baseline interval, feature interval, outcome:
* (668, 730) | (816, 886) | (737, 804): -3.58 km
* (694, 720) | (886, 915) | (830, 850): 3.56 km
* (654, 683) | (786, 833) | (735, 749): -0.79 km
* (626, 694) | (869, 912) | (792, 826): 3.01 km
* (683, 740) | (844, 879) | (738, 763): -3.19 km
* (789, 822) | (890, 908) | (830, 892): 4.66 km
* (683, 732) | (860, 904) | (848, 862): 1.47 km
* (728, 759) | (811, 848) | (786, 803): 1.98 km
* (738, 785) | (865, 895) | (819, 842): 1.35 km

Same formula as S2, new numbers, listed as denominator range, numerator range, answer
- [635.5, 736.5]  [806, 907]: 1.04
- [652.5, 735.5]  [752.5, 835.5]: 1.05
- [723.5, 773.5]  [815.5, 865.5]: 0.90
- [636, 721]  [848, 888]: 1.06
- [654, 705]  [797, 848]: 0.93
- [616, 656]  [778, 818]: 0.93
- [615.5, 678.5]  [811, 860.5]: 0.90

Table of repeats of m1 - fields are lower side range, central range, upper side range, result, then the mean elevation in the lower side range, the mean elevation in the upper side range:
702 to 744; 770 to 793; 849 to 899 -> -1.4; 4.87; 5.67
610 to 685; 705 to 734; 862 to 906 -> 6.0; 5.69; 5.88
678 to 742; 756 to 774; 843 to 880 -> -1.9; 5.11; 5.19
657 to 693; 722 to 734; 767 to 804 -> -0.3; 5.67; 5.25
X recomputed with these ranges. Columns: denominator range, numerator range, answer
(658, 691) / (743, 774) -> 1.01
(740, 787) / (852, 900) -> 1.01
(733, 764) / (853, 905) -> 1.01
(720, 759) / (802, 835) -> 1.00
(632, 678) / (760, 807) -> 0.94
